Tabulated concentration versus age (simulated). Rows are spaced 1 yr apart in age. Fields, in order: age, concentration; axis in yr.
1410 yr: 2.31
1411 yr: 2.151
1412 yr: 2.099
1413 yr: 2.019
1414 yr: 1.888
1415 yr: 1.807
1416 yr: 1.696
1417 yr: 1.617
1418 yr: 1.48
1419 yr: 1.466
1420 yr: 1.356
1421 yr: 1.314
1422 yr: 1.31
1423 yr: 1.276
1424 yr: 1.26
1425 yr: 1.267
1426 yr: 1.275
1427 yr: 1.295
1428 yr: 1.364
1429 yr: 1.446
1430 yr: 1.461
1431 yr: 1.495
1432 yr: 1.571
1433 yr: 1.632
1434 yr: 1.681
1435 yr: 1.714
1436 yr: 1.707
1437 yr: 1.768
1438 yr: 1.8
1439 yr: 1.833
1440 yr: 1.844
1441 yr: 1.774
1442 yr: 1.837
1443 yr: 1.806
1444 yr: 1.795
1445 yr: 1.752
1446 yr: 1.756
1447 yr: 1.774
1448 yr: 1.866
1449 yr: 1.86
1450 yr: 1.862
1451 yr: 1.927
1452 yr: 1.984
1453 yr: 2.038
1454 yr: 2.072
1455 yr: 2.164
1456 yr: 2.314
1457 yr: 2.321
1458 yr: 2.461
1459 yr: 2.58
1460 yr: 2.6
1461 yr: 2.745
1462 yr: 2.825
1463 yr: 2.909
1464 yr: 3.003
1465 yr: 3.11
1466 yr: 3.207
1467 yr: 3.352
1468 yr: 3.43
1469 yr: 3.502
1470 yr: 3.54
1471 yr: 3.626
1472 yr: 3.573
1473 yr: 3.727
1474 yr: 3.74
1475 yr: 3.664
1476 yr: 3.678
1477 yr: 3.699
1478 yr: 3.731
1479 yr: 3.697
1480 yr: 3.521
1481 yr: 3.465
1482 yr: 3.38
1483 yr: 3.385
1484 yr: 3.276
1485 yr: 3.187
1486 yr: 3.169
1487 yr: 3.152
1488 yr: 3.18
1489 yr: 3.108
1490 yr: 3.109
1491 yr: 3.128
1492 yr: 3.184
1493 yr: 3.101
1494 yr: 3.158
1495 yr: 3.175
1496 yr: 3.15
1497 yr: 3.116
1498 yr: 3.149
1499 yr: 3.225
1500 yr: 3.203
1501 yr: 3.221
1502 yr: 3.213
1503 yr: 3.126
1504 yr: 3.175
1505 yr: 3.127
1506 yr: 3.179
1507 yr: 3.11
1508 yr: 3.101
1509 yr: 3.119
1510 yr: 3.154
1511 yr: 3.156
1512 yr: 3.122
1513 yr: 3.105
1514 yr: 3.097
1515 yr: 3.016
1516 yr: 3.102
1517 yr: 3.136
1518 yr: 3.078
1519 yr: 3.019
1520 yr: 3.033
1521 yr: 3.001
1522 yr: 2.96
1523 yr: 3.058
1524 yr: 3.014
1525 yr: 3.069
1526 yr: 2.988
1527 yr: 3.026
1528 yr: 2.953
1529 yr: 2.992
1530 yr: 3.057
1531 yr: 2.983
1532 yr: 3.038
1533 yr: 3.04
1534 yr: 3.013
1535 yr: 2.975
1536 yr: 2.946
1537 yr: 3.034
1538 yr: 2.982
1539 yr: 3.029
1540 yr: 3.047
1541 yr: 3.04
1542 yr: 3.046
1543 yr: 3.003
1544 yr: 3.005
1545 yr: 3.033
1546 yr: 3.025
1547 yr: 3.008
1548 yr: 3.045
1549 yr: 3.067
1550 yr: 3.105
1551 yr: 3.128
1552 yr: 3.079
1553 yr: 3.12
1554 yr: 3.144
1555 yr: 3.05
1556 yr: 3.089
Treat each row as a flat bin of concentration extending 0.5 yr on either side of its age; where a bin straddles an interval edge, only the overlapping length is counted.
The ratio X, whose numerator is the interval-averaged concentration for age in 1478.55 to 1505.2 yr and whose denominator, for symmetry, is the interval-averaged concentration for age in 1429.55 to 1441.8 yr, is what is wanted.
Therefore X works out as 1.9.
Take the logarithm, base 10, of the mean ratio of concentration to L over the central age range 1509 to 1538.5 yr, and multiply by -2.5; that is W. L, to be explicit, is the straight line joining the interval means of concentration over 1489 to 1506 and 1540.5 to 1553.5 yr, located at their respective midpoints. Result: 0.02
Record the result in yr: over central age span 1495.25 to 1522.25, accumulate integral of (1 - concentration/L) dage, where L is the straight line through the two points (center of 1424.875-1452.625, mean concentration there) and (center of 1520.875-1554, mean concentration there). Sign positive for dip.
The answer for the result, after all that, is -4.98 yr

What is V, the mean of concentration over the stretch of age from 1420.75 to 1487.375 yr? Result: 2.42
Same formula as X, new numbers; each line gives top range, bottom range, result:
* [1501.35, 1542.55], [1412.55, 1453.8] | 1.85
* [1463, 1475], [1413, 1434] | 2.31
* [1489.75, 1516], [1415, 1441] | 2.06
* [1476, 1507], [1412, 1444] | 2.05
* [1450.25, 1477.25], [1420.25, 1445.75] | 1.87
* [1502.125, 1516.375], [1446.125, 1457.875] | 1.54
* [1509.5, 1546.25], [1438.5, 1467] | 1.36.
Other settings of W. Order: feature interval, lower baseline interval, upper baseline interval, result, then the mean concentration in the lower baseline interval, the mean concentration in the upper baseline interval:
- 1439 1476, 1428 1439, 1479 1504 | -0.11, 1.62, 3.22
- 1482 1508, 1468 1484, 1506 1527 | 0.06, 3.58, 3.07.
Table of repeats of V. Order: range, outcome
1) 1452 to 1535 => 3.11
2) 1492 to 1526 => 3.11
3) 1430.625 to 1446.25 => 1.74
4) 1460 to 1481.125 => 3.4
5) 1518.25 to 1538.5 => 3.01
